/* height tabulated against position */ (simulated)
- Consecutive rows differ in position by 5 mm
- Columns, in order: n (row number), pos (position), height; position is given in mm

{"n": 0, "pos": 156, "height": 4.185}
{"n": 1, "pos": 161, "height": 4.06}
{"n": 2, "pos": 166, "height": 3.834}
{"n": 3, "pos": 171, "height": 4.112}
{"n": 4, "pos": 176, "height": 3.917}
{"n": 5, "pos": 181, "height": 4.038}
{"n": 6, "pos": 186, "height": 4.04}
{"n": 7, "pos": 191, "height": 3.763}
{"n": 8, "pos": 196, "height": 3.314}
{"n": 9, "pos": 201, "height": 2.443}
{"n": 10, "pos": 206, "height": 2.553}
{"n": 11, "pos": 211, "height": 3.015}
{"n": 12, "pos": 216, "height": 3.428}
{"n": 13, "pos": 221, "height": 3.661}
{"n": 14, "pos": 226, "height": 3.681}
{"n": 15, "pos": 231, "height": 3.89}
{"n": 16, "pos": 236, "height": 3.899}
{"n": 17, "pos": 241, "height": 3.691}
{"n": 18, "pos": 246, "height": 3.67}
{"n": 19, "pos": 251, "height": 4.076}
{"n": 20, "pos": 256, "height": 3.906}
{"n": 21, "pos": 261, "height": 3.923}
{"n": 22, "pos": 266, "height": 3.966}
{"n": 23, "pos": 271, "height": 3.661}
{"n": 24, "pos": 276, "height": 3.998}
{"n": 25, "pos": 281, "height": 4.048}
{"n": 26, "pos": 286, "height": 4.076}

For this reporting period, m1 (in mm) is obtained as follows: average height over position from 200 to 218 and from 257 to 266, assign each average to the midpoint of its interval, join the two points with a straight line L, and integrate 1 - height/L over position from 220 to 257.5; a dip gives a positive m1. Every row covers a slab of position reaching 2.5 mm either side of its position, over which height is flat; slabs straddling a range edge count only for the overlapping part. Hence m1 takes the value -3.8 mm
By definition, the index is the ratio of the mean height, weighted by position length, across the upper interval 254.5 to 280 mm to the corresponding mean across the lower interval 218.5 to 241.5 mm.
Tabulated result 1.0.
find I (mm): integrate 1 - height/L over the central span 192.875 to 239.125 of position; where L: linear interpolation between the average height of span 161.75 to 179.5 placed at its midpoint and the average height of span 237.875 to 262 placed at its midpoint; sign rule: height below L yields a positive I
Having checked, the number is 6.7 mm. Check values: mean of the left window 3.97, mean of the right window 3.85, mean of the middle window 3.33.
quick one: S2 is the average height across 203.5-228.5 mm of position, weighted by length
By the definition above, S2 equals 3.27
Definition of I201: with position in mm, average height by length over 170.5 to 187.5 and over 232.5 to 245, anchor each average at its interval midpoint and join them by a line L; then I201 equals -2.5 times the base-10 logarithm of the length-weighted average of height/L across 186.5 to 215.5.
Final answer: 0.253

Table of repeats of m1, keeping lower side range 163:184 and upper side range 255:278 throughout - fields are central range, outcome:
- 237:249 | 0.6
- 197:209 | 4.0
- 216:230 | 1.0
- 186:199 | 1.2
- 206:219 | 2.7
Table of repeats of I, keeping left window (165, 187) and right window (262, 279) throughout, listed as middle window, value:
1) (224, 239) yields 0.4 mm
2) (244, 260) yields 0.0 mm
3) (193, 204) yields 3.0 mm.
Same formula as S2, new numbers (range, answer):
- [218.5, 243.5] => 3.76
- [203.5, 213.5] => 2.78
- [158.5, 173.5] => 4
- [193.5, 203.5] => 2.88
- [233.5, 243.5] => 3.8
